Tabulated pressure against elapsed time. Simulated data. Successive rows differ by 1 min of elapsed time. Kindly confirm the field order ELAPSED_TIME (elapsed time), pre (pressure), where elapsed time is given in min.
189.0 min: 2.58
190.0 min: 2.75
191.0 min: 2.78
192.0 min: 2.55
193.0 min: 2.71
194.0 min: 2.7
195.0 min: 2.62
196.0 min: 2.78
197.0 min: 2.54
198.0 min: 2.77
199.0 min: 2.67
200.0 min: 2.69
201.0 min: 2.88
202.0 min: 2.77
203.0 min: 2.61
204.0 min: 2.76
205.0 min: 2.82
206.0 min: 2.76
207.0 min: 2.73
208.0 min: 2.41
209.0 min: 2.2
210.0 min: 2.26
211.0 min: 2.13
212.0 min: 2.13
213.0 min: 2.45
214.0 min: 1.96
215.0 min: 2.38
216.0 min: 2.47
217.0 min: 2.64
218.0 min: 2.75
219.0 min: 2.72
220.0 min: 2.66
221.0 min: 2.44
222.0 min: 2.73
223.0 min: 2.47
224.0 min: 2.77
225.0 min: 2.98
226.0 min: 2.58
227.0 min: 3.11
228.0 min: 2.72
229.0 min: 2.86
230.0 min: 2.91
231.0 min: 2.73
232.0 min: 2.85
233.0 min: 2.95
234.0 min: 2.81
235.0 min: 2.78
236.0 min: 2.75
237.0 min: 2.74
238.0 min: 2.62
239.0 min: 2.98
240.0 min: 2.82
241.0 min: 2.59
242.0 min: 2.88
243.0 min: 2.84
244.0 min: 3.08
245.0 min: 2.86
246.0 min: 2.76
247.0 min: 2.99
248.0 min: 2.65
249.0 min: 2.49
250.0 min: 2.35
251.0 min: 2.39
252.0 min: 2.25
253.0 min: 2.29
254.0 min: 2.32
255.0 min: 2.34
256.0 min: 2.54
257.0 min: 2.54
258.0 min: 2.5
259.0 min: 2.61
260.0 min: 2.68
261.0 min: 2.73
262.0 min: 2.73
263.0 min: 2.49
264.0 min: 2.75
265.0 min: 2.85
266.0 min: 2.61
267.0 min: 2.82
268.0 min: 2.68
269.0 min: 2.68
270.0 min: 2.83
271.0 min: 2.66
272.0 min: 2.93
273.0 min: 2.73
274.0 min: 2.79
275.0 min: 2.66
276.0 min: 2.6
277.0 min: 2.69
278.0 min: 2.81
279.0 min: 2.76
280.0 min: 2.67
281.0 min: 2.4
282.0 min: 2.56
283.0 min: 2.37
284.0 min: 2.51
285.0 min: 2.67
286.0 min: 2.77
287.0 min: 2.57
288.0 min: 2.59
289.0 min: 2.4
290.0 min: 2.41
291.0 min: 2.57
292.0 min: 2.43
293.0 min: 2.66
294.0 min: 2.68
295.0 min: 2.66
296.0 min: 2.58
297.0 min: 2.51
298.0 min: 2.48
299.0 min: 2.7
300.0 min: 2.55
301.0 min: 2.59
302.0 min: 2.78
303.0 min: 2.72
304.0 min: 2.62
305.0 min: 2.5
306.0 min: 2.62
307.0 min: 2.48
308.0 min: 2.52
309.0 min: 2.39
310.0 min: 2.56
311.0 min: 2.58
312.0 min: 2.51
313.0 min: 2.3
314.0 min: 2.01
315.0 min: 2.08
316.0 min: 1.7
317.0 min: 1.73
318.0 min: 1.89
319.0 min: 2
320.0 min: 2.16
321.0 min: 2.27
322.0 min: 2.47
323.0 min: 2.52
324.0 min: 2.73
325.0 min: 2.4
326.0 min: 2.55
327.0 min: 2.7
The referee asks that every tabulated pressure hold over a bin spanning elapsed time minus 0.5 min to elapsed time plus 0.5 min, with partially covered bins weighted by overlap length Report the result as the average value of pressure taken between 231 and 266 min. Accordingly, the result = 2.67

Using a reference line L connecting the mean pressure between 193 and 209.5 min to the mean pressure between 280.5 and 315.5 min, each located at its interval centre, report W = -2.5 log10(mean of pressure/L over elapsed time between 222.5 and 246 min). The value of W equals -0.076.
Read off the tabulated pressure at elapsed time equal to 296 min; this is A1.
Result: 2.58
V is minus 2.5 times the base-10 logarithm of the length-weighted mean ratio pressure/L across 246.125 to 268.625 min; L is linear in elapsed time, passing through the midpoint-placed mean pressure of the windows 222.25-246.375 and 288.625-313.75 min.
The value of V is 0.06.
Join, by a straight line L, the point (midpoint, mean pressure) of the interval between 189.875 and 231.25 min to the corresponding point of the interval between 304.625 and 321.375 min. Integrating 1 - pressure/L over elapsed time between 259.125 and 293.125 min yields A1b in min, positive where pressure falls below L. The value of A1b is -3.7 min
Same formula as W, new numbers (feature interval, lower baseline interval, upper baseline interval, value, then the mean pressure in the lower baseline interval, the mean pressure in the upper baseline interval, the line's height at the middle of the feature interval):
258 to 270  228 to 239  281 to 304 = 0.00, 2.8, 2.58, 2.69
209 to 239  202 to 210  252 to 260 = -0.04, 2.6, 2.45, 2.55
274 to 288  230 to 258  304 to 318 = -0.07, 2.67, 2.3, 2.47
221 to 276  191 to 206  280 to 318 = -0.04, 2.71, 2.47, 2.59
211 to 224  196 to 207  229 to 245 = 0.12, 2.73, 2.82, 2.77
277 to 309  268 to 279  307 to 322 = -0.04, 2.74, 2.21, 2.49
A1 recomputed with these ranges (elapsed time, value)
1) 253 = 2.29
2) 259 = 2.61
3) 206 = 2.76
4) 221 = 2.44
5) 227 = 3.11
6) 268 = 2.68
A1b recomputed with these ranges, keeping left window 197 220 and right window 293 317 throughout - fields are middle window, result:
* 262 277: -1.3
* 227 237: -1.2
